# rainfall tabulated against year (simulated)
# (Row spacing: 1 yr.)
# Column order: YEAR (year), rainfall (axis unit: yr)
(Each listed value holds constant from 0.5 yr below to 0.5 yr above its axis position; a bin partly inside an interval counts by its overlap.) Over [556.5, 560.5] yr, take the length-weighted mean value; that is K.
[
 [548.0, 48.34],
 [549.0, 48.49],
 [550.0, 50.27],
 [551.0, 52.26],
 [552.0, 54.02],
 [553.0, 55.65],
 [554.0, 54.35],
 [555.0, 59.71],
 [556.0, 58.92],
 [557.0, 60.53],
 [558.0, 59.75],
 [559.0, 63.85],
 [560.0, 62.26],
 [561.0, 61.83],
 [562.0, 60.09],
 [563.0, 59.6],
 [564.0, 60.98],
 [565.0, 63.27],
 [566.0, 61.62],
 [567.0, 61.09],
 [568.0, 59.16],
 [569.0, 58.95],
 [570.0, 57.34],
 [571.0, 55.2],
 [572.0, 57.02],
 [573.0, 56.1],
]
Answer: 61.6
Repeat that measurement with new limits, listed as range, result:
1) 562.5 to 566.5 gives 61.4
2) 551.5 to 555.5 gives 55.9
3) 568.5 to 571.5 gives 57.2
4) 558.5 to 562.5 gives 62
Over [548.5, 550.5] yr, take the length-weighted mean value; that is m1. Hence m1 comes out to 49.4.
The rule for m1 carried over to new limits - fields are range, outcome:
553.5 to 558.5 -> 58.7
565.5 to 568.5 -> 60.6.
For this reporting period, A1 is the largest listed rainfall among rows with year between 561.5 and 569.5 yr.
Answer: 63.27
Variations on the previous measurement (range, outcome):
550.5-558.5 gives 60.53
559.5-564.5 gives 62.26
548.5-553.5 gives 55.65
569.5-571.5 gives 57.34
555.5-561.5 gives 63.85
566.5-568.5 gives 61.09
